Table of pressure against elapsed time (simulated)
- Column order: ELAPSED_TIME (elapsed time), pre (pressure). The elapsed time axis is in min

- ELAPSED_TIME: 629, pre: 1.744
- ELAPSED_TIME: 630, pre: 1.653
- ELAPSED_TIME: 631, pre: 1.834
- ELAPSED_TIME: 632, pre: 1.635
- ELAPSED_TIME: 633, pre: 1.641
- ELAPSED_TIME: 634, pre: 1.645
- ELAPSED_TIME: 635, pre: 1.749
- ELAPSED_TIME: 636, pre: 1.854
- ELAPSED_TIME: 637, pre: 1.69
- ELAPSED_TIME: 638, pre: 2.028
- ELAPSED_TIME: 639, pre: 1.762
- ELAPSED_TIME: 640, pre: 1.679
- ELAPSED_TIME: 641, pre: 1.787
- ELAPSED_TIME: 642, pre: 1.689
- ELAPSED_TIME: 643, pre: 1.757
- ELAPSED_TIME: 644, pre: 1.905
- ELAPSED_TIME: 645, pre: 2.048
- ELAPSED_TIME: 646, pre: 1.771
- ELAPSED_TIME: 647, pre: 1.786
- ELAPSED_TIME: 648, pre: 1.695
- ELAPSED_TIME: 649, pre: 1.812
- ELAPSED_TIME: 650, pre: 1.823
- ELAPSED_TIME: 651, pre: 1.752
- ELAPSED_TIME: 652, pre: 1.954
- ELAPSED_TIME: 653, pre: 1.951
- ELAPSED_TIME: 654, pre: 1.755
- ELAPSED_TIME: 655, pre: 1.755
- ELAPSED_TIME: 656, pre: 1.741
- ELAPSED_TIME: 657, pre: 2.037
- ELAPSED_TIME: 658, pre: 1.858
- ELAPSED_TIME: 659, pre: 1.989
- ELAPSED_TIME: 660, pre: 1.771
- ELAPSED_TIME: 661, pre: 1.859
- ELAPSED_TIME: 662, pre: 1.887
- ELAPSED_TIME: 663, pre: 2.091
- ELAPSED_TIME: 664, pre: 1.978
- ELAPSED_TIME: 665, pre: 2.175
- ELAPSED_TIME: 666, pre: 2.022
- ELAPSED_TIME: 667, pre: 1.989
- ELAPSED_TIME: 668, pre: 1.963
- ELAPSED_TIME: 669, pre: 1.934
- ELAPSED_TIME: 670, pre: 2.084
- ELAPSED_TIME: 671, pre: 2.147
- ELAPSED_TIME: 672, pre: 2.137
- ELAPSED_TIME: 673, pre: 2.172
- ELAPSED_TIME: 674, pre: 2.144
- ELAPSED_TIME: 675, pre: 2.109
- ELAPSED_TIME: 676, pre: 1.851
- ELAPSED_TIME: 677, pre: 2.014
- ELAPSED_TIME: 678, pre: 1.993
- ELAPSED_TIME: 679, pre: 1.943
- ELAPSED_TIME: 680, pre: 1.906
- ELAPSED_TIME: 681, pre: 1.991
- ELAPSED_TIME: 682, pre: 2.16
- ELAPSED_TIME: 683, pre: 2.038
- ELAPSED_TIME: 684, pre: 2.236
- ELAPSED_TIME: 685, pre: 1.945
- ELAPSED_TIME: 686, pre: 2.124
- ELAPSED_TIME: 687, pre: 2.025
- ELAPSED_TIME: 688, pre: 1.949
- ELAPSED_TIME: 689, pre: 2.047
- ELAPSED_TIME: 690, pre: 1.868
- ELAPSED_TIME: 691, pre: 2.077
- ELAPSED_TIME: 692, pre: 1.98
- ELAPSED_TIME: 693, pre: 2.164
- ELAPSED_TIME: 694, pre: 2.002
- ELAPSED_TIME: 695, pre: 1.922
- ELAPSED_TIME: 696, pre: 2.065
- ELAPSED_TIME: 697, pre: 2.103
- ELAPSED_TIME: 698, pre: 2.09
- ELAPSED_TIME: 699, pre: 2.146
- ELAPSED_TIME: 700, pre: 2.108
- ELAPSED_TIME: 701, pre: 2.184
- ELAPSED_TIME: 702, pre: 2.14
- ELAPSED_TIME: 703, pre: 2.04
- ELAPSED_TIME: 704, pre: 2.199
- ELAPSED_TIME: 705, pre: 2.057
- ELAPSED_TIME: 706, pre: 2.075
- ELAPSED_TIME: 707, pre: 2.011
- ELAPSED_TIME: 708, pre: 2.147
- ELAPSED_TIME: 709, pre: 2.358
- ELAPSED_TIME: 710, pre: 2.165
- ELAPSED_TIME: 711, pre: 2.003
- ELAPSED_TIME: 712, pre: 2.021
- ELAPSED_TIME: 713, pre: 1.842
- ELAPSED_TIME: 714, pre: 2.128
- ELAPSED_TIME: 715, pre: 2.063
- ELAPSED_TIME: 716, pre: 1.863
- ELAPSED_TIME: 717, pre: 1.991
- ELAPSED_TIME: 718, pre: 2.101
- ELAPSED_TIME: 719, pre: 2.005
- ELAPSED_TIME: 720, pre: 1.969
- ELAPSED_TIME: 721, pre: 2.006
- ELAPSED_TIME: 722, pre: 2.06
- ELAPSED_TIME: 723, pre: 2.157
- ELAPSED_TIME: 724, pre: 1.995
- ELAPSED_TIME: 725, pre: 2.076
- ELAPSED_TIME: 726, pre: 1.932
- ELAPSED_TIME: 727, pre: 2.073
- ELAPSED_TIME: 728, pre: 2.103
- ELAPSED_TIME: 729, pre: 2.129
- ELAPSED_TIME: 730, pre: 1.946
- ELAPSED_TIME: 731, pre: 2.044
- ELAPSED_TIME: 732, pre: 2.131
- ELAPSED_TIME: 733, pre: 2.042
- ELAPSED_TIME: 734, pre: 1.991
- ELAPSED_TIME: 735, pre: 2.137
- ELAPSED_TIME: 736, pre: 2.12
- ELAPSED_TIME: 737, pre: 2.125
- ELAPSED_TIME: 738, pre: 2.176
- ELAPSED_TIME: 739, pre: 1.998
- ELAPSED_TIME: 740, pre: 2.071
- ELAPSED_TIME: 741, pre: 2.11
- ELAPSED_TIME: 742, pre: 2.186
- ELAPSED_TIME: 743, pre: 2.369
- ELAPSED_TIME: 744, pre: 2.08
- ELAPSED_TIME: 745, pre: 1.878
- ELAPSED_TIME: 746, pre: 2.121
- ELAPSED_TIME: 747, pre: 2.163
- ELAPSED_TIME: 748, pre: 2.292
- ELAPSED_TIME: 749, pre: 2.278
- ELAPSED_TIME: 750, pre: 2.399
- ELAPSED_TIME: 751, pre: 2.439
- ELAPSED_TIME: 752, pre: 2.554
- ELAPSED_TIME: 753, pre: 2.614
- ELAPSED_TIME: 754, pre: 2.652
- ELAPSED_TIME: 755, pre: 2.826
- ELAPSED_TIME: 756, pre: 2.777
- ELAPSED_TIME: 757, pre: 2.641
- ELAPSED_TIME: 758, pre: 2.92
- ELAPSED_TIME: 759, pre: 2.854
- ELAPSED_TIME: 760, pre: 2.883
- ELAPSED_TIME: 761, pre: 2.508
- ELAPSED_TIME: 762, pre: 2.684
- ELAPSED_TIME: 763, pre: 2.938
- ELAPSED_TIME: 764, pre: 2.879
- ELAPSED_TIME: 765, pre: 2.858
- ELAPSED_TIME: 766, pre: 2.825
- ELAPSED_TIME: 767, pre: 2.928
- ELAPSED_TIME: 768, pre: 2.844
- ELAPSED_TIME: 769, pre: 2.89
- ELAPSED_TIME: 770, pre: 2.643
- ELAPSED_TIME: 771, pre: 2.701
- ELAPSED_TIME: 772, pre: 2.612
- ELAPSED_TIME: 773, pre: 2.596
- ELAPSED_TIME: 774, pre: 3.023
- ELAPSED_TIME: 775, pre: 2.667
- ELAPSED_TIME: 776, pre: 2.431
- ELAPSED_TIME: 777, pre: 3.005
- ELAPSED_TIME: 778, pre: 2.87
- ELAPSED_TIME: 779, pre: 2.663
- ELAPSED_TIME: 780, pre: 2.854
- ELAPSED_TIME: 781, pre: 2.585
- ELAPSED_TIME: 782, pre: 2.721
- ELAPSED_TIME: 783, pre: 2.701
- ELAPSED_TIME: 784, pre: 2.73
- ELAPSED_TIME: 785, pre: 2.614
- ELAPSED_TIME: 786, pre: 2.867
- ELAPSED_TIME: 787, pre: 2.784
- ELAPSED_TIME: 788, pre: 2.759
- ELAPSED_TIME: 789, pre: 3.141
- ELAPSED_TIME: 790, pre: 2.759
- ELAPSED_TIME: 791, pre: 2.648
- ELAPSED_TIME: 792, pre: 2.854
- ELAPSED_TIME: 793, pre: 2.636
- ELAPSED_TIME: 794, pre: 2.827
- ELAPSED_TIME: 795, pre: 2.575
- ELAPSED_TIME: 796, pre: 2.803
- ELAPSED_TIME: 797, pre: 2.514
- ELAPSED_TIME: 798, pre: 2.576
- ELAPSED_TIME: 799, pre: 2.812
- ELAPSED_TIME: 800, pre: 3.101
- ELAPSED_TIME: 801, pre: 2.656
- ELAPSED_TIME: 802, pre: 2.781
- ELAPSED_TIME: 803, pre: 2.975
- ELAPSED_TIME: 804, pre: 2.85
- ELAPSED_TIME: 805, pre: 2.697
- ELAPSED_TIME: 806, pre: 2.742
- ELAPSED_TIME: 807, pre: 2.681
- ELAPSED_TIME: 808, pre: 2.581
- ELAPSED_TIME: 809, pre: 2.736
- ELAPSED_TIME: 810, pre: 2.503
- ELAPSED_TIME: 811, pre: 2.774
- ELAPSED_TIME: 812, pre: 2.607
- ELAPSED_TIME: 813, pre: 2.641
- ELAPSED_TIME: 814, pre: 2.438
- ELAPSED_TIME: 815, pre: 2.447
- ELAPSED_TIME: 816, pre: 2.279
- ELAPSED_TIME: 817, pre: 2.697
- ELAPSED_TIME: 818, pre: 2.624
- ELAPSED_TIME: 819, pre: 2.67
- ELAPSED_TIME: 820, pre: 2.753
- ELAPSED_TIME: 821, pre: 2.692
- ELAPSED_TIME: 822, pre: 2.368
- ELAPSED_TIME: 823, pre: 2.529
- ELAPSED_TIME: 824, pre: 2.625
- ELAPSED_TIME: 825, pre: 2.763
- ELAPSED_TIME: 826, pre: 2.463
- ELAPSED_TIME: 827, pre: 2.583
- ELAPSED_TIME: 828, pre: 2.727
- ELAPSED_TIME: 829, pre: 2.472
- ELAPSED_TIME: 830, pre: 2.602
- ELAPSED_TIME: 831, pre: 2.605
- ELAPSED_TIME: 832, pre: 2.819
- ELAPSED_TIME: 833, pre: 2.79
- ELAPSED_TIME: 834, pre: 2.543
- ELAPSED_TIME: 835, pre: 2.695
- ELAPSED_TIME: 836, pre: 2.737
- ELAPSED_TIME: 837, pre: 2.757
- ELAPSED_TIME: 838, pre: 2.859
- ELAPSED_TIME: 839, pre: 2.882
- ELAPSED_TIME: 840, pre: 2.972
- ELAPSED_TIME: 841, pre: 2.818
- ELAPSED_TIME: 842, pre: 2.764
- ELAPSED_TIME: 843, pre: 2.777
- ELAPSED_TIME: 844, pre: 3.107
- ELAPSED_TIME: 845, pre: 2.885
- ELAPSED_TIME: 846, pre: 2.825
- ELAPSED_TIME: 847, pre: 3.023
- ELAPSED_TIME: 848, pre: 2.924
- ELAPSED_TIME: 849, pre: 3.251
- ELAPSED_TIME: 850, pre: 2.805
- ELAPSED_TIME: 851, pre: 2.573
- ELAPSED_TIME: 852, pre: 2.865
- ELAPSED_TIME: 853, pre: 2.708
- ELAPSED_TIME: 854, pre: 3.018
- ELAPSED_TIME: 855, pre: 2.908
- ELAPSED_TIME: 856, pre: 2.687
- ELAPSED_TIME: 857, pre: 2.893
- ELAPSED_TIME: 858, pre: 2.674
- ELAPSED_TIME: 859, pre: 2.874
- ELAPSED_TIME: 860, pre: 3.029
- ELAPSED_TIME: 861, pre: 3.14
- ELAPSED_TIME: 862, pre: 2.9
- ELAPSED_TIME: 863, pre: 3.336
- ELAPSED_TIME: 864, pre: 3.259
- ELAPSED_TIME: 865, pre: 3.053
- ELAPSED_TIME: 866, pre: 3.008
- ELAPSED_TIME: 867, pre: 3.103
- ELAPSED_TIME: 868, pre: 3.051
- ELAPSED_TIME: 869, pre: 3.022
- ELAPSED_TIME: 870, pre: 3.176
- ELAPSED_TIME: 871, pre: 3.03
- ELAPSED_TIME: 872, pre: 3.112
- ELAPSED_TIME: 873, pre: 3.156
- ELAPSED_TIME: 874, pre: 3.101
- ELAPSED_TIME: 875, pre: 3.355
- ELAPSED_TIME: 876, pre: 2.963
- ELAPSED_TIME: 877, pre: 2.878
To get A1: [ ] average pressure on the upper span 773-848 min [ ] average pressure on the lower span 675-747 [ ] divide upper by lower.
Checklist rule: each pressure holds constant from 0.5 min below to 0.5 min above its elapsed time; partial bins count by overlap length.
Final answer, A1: 1.3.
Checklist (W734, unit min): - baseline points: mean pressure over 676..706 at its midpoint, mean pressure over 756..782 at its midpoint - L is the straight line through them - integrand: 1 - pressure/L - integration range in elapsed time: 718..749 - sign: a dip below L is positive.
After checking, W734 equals 4.5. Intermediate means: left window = 2.05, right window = 2.77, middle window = 2.09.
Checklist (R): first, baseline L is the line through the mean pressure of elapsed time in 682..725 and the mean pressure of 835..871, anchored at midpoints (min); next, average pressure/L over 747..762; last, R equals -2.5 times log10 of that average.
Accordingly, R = -0.107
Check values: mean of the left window 2.06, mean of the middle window 2.6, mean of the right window 2.93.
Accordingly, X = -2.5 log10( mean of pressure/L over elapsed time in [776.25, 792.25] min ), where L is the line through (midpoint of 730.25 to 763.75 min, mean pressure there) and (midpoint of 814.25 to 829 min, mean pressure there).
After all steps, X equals -0.13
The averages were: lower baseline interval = 2.36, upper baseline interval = 2.58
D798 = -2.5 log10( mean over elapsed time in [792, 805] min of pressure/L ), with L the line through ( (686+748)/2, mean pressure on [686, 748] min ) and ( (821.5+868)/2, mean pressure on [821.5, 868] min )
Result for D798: -0.08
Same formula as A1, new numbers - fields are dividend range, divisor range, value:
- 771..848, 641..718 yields 1.36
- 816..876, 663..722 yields 1.39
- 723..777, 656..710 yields 1.19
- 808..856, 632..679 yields 1.44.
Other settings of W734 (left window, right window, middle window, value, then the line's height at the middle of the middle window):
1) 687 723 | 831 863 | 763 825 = -4.0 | 2.56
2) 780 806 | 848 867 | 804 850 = 2.4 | 2.86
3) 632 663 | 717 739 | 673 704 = -1.8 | 1.94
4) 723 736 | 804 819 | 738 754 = -0.6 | 2.17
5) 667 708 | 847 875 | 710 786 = 0.0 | 2.38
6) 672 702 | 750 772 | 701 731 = 3.3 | 2.32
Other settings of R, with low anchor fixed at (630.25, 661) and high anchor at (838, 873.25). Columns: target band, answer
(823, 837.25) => 0.067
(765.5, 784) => -0.099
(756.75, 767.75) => -0.153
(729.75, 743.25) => 0.100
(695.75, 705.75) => -0.003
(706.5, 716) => 0.048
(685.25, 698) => 0.015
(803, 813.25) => 0.000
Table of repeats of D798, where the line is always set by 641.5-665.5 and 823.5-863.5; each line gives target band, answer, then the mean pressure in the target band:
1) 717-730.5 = 0.091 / 2.04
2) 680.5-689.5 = -0.017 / 2.06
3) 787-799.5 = -0.073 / 2.74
